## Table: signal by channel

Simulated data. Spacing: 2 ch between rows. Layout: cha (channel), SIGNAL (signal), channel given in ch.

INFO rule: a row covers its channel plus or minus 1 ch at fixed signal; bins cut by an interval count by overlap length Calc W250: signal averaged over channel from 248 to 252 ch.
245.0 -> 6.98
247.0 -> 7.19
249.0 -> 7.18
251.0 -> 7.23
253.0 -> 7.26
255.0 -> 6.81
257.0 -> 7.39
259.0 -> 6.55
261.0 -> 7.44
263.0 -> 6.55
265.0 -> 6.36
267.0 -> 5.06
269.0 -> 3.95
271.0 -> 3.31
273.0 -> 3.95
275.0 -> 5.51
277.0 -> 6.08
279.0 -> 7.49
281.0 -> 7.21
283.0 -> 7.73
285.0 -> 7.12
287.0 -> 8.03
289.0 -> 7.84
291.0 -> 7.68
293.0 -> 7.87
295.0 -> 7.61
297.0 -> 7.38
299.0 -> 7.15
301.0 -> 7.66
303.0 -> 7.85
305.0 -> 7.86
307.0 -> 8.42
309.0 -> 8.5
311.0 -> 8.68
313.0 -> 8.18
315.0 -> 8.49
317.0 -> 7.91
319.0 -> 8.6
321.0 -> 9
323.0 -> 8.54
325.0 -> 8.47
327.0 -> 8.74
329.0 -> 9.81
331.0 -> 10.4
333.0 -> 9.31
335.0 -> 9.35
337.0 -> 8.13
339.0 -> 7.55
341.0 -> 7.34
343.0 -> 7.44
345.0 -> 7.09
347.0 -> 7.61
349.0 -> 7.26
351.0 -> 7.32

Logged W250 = 7.21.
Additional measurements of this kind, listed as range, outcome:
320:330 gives 8.91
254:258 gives 7.1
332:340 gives 8.59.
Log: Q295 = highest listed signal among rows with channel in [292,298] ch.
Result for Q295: 7.87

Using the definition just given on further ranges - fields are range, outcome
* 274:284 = 7.73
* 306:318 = 8.68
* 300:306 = 7.86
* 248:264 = 7.44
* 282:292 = 8.03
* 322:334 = 10.4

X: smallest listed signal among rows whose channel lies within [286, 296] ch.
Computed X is 7.61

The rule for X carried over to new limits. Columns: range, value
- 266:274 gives 3.31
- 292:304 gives 7.15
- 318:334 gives 8.47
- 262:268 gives 5.06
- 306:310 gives 8.42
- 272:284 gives 3.95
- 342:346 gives 7.09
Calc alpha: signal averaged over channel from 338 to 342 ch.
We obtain 7.45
